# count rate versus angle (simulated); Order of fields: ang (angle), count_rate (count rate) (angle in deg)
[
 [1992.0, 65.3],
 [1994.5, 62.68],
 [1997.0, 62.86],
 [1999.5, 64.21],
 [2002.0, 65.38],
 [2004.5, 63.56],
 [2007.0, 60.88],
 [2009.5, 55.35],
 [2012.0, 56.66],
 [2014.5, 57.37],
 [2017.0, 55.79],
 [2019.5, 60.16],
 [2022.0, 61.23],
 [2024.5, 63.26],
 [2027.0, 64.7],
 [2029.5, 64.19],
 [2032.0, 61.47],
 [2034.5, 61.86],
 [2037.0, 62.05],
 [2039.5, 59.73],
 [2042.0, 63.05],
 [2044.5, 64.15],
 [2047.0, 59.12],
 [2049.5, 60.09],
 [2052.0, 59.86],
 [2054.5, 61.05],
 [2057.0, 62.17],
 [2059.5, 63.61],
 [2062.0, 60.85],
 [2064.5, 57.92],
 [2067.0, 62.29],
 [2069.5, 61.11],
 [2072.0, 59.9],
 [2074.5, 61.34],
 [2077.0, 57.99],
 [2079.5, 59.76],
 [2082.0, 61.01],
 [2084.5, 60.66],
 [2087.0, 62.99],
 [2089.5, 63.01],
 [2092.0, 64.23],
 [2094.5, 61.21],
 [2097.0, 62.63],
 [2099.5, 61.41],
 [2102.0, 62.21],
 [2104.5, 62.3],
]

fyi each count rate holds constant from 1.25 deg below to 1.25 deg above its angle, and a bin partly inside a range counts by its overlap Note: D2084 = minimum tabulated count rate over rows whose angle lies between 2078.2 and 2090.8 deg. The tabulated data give 59.76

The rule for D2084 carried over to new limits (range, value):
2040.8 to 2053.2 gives 59.12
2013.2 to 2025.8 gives 55.79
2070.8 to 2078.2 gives 57.99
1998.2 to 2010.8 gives 55.35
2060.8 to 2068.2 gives 57.92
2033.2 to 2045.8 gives 59.73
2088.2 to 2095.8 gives 61.21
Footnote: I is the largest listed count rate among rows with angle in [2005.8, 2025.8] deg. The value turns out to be 63.26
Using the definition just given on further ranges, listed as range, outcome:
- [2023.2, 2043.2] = 64.7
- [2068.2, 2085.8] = 61.34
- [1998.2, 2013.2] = 65.38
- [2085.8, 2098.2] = 64.23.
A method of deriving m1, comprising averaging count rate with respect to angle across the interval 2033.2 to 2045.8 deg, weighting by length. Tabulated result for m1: 62.2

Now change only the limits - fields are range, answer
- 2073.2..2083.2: 60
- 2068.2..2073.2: 60.5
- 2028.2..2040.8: 61.9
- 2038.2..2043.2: 61.4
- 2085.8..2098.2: 62.8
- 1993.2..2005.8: 63.7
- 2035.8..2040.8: 60.9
